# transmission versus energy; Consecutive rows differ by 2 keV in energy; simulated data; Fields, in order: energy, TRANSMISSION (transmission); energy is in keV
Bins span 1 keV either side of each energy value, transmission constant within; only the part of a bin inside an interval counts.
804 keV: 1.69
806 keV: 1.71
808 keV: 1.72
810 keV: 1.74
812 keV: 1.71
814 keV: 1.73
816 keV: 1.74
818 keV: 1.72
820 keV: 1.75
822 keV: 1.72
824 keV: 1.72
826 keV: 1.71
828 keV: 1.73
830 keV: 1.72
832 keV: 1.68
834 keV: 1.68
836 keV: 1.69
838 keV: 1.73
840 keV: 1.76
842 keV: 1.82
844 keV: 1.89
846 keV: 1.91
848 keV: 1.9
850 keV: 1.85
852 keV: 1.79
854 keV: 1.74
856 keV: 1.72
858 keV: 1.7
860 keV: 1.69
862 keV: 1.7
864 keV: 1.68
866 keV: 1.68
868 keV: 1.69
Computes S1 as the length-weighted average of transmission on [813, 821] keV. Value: 1.73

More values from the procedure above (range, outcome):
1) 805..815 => 1.72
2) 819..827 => 1.72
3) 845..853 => 1.86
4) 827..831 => 1.73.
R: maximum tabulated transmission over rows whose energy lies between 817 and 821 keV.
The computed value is 1.75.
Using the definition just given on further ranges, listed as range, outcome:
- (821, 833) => 1.73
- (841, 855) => 1.91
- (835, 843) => 1.82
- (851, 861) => 1.79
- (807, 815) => 1.74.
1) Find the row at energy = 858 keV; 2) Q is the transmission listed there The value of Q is 1.7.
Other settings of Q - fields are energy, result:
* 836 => 1.69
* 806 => 1.71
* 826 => 1.71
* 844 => 1.89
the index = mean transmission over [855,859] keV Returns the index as 1.71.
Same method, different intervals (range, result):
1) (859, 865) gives 1.69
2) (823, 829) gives 1.72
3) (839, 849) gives 1.86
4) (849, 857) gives 1.77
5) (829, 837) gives 1.69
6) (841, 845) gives 1.85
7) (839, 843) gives 1.79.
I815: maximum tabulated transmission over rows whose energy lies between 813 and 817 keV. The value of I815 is 1.74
